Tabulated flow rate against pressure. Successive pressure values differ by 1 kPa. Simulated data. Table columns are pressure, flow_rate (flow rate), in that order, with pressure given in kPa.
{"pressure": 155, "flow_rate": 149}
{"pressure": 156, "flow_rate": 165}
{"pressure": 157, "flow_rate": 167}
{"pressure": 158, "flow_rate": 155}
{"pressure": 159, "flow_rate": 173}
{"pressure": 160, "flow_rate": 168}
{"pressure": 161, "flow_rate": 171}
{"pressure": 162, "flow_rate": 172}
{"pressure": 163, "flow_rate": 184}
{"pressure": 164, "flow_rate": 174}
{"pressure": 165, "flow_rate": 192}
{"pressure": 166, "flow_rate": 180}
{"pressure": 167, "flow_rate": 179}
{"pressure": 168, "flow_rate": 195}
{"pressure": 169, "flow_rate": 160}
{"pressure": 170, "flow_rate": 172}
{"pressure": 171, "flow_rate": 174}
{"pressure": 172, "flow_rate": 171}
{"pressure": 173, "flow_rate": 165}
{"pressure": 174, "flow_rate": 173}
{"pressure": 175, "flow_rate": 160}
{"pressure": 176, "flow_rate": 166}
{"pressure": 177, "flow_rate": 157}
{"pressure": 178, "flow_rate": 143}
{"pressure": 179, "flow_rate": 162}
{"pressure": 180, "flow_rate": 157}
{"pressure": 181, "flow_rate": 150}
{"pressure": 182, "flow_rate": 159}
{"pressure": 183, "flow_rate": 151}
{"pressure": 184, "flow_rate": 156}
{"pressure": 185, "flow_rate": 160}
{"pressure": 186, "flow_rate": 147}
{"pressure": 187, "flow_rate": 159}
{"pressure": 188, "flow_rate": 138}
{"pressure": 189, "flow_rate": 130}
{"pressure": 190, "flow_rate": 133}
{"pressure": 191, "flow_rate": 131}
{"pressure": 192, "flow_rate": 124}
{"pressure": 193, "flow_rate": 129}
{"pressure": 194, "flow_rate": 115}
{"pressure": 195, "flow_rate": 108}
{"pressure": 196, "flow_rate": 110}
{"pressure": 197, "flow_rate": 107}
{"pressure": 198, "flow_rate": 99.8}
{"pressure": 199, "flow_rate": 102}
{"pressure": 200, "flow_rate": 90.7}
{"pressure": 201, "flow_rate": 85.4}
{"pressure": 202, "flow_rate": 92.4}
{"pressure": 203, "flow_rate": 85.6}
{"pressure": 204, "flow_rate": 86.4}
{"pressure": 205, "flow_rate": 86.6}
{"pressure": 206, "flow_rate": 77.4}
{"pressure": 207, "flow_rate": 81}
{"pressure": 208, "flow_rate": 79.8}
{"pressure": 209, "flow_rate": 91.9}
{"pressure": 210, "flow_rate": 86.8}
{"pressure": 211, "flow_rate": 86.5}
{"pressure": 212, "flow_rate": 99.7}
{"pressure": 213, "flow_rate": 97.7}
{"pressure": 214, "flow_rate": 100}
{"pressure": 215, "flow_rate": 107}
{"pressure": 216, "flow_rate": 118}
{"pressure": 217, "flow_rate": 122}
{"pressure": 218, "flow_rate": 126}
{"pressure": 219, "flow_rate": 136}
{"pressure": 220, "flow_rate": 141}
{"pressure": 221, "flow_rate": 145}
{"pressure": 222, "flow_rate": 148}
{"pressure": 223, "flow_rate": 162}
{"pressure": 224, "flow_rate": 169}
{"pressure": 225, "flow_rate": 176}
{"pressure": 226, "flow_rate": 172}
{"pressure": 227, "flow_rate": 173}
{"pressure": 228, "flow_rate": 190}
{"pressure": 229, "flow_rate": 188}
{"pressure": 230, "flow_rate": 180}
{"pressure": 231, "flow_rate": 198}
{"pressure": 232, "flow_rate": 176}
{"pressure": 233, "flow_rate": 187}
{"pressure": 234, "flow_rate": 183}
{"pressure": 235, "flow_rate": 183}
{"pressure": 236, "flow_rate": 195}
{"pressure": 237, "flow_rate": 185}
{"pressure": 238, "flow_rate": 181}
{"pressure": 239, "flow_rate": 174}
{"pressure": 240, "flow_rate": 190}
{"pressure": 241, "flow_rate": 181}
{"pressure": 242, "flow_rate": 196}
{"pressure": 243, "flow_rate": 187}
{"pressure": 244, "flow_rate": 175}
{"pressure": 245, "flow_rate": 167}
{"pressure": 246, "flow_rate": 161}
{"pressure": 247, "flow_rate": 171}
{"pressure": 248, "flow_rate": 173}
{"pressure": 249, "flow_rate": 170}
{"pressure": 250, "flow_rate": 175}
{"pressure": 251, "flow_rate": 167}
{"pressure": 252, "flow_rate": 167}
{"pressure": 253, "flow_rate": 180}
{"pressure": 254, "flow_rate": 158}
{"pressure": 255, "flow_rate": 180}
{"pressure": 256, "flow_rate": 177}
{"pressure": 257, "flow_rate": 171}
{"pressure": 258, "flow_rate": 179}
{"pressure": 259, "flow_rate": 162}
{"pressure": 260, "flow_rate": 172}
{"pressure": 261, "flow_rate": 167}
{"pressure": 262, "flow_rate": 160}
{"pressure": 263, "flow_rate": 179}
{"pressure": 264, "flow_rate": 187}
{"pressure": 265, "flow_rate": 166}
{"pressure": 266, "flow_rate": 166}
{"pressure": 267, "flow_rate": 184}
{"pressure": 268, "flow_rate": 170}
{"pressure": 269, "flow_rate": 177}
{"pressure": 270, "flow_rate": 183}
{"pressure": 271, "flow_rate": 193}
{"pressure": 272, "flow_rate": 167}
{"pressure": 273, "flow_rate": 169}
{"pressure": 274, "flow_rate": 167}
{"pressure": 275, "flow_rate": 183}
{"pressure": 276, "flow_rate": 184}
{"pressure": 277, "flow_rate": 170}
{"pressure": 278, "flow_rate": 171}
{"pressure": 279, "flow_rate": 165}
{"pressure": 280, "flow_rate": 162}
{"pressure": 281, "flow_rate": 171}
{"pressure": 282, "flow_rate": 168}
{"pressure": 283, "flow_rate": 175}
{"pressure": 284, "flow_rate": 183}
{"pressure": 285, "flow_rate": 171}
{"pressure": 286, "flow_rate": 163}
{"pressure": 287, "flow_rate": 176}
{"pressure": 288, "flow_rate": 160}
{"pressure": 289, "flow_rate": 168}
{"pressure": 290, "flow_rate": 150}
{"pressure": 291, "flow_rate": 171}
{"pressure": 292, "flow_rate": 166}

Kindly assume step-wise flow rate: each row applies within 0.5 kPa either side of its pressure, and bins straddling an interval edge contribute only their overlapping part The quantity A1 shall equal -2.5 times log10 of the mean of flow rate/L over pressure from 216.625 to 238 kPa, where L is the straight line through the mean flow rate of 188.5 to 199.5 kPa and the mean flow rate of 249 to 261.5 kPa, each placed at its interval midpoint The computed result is -0.15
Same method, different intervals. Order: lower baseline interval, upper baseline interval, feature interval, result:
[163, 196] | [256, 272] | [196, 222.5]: 0.49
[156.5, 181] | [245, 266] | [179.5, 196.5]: 0.22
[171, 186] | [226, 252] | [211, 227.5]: 0.27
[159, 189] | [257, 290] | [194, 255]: 0.18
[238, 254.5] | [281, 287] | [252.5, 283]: 0.00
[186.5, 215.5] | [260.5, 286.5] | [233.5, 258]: -0.21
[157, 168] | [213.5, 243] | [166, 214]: 0.31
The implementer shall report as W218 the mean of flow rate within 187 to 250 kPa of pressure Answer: 140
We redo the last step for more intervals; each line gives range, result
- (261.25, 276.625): 175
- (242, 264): 172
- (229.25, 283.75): 176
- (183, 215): 110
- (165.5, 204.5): 140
